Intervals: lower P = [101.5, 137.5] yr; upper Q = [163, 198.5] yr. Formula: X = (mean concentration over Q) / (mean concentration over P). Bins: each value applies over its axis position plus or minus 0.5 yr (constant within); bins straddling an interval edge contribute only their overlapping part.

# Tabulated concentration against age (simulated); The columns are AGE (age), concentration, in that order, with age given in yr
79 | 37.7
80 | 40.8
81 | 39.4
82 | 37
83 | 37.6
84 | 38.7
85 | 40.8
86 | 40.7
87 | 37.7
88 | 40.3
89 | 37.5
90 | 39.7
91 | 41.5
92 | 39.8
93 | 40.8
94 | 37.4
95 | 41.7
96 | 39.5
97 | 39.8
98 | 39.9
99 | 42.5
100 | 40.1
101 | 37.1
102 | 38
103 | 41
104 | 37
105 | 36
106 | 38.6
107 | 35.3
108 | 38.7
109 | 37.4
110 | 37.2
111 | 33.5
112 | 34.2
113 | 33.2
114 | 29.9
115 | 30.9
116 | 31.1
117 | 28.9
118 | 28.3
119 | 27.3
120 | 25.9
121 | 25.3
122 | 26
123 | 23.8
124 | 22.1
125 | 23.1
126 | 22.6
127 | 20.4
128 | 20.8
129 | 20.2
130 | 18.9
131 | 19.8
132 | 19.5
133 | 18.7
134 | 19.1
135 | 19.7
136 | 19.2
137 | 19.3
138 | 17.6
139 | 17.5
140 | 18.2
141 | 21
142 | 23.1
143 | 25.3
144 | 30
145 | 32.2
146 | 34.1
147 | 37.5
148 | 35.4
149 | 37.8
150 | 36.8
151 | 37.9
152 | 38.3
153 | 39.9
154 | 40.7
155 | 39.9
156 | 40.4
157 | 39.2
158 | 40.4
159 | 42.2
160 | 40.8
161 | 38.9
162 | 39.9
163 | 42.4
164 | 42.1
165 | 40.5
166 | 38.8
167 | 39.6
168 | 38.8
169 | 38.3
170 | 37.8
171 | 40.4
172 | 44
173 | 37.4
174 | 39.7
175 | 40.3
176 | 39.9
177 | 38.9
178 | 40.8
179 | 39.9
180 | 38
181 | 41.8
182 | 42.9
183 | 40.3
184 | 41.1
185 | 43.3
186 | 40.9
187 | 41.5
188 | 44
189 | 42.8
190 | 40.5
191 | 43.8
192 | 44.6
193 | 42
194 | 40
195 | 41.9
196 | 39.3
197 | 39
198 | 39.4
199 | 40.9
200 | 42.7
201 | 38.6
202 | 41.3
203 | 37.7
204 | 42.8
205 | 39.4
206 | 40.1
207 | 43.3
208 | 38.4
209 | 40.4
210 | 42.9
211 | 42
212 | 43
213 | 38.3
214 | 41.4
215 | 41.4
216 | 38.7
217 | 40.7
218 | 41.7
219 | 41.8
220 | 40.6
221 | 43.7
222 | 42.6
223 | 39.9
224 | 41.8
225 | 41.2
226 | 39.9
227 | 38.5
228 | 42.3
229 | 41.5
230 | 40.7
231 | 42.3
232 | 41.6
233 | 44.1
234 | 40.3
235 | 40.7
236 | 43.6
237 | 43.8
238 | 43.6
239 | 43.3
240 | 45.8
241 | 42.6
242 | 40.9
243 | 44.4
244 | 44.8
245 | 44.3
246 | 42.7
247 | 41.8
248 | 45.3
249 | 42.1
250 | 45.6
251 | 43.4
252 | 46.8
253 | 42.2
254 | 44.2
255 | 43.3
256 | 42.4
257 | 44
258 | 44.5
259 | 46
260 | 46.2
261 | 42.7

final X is 1.46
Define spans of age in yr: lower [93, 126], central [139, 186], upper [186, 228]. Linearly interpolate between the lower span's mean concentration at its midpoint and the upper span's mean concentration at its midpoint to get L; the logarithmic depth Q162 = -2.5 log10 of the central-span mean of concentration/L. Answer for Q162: 0.01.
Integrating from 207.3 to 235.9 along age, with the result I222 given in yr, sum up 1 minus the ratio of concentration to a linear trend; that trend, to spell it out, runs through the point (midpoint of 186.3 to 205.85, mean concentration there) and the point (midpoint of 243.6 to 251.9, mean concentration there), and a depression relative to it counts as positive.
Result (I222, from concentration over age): 0.9 yr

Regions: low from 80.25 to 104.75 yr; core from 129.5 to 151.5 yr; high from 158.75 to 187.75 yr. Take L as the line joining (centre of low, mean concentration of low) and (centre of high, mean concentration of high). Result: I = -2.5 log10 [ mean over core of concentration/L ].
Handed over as 0.49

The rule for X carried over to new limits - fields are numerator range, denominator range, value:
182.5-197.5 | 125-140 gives 2.13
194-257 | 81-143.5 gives 1.35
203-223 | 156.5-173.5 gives 1.03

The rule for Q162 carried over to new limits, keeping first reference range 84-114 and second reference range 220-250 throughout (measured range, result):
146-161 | 0.03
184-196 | -0.03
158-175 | 0.01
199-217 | 0.02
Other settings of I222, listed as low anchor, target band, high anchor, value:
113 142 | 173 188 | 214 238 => -3.55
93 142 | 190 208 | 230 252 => -1.18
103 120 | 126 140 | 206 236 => 6.27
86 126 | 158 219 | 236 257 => -1.19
